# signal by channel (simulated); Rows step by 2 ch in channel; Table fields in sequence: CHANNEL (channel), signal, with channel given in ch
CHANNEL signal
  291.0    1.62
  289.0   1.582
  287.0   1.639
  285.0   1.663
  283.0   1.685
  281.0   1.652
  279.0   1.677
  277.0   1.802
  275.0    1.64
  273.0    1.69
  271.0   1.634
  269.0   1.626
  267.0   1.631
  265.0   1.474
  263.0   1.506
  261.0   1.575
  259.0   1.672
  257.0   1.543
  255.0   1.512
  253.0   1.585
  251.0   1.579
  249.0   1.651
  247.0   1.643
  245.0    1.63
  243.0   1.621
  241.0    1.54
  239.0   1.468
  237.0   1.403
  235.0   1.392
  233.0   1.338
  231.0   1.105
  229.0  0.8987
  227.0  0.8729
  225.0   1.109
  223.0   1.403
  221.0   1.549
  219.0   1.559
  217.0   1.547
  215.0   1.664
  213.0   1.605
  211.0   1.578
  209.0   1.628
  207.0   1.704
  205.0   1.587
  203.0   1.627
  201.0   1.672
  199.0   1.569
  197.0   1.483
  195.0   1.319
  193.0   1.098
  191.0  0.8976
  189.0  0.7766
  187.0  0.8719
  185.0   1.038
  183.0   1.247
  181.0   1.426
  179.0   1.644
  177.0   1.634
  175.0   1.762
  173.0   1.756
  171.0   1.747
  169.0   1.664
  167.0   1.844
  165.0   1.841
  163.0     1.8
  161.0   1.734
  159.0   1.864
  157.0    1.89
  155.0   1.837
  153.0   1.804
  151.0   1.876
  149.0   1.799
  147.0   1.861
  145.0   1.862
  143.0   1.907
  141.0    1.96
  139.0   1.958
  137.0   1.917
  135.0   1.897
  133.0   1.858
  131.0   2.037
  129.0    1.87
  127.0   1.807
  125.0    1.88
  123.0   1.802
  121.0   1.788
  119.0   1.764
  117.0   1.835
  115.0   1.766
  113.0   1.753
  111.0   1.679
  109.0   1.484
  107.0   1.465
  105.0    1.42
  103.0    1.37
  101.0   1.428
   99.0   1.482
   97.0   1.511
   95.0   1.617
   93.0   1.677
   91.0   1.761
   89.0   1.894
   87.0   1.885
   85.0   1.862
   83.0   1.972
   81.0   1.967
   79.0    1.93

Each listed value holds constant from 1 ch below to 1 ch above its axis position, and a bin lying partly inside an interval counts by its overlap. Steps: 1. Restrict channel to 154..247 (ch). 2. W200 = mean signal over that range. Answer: 1.49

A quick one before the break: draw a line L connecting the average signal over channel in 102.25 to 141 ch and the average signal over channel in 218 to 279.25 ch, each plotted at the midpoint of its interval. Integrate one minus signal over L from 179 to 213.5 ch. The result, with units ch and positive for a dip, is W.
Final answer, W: 5.1 ch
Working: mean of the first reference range 1.76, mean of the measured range 1.37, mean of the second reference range 1.49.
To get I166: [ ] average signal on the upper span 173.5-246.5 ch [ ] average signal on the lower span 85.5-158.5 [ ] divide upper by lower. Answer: 0.79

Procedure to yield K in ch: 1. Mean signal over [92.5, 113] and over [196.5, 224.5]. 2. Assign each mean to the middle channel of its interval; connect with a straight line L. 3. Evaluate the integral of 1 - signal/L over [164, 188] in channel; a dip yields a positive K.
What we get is 0.3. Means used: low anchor 1.52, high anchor 1.58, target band 1.54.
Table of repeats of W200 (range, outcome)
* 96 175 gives 1.76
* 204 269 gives 1.49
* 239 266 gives 1.58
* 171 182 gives 1.65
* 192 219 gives 1.55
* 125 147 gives 1.9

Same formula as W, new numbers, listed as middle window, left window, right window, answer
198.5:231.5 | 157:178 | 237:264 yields 4.1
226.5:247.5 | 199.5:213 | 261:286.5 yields 3.5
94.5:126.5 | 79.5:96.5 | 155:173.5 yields 3.2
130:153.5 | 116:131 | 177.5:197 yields -3.6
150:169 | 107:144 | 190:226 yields -1.6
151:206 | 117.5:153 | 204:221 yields 5.9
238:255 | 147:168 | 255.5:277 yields 0.6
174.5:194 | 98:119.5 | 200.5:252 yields 3.7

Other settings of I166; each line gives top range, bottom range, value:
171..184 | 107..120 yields 0.94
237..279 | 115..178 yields 0.87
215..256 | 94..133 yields 0.85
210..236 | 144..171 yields 0.75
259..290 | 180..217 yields 1.18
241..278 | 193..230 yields 1.11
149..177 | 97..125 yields 1.11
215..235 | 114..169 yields 0.70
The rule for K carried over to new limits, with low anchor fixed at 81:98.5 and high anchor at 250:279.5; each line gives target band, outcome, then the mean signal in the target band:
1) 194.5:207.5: 0.8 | 1.57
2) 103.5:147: -1.3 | 1.79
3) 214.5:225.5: 1.1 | 1.48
